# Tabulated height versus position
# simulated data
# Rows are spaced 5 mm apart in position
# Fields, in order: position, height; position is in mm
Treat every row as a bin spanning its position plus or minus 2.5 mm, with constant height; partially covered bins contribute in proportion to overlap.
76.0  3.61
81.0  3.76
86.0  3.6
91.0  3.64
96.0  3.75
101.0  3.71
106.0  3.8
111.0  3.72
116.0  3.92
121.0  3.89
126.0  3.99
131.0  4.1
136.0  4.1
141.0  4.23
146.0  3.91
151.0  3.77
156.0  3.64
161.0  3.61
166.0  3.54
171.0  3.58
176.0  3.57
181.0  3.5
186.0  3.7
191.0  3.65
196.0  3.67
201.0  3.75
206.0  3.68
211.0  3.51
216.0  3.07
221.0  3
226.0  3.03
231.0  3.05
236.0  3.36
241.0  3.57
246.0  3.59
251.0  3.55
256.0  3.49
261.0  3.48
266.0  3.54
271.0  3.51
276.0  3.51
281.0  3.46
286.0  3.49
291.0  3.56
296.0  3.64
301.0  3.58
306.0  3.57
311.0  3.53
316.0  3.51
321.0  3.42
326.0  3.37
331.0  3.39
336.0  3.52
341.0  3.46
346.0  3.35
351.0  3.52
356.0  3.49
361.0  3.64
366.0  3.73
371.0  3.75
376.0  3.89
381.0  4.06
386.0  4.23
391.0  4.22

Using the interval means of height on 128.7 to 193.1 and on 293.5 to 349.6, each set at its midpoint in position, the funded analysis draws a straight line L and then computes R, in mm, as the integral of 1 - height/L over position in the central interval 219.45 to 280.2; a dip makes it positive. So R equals 3.5 mm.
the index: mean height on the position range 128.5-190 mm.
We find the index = 3.77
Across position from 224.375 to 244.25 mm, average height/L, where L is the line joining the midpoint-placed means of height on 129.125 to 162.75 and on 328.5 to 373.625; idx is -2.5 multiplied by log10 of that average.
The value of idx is 0.15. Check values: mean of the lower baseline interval 3.91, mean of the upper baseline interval 3.54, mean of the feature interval 3.28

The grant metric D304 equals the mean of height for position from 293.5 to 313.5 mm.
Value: 3.58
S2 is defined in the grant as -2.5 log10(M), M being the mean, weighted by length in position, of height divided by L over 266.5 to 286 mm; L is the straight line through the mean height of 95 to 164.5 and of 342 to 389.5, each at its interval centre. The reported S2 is 0.09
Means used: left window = 3.86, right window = 3.74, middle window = 3.5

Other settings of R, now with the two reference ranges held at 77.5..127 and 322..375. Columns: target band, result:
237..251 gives 0.3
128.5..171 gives -1.4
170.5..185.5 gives 0.5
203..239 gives 3.9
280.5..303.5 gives 0.2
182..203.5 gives 0.0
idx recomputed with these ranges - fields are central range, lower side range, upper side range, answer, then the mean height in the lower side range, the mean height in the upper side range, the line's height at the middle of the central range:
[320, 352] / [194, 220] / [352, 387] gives 0.09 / 3.5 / 3.8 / 3.74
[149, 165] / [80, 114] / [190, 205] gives 0.01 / 3.71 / 3.69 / 3.7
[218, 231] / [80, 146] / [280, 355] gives 0.21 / 3.87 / 3.49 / 3.66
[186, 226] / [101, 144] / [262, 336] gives 0.08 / 3.95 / 3.51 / 3.74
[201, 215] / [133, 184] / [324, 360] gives 0.03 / 3.75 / 3.45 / 3.67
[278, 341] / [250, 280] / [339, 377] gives 0.01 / 3.51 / 3.59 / 3.55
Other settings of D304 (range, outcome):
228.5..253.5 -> 3.42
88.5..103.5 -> 3.7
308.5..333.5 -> 3.44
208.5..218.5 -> 3.29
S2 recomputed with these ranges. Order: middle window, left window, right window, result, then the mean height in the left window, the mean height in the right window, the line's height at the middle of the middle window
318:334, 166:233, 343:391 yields 0.09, 3.45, 3.76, 3.69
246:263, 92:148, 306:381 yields 0.05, 3.91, 3.56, 3.7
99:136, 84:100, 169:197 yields -0.07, 3.67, 3.61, 3.65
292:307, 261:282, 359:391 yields 0.01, 3.51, 3.91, 3.62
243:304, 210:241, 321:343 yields -0.08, 3.19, 3.43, 3.3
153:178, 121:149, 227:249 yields 0.07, 4.05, 3.37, 3.85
